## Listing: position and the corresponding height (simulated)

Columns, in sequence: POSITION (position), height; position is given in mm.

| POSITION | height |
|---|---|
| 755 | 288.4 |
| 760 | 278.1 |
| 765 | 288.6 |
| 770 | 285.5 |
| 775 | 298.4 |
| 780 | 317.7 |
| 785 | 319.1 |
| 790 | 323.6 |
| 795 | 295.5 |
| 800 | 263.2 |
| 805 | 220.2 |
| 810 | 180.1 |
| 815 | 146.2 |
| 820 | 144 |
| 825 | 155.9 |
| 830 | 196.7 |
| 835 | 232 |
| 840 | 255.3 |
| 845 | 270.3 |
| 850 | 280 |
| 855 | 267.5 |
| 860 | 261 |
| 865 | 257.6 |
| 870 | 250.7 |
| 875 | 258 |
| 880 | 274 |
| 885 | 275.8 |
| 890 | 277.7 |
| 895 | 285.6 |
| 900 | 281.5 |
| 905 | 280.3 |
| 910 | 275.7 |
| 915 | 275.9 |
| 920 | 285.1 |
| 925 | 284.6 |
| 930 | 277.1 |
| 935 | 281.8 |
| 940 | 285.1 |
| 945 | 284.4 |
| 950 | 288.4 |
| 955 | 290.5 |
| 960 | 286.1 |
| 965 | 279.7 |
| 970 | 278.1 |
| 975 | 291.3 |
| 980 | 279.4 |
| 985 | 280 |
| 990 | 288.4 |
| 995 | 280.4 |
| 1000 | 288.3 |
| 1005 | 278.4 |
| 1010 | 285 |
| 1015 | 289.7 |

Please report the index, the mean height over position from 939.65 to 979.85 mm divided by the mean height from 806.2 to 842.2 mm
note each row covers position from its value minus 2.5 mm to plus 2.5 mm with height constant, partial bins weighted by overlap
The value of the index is 1.52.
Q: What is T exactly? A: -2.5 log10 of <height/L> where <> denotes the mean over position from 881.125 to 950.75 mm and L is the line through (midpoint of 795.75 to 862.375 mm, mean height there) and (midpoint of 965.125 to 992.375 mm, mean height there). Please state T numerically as -0.09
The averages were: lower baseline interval 223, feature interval 281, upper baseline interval 283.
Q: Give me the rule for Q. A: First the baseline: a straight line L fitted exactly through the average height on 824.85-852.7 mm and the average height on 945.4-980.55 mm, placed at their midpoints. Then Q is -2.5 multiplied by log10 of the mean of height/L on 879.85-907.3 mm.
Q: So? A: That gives -0.08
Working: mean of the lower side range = 238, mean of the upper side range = 285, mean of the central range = 280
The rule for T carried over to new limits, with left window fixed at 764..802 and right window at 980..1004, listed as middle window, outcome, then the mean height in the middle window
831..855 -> 0.153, 256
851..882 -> 0.122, 262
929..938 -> 0.030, 280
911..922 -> 0.037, 280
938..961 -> -0.001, 287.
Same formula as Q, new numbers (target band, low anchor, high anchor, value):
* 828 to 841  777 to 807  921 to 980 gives 0.27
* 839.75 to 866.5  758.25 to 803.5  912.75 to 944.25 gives 0.09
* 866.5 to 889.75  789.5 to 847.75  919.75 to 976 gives -0.07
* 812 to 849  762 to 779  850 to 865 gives 0.32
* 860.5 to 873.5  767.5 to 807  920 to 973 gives 0.13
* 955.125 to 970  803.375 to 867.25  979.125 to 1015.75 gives -0.05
